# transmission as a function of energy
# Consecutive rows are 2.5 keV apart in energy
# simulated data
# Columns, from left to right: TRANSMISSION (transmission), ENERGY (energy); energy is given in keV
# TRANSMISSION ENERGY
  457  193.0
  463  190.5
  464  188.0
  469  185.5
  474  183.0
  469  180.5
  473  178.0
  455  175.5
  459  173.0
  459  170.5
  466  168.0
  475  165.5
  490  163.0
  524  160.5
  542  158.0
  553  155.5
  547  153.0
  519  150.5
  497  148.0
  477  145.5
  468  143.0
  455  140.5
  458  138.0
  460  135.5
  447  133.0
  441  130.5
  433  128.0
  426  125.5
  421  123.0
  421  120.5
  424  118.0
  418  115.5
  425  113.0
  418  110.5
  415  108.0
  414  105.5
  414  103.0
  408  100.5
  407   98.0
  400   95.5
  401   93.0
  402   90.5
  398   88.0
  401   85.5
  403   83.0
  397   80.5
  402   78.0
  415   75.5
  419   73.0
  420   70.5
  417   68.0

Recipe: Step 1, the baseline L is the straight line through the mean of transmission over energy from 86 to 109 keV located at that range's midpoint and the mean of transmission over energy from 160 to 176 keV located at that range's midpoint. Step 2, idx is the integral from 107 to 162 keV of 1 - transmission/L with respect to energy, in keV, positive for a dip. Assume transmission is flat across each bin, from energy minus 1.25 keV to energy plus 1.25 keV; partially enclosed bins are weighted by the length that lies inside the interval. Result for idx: -2.6 keV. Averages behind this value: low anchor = 406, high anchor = 474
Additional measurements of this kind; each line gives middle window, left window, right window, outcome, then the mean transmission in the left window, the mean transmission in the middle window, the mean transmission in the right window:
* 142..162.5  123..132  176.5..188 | -3.02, 432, 516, 470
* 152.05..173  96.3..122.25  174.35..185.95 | -2.25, 416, 504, 468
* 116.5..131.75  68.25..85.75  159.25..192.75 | 0.40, 409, 428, 472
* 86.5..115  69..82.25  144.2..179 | 1.70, 410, 409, 496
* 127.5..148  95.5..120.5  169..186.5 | -1.01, 415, 458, 465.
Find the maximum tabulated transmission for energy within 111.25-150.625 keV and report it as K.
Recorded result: 519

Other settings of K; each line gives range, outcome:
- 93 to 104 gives 414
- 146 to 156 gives 553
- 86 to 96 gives 402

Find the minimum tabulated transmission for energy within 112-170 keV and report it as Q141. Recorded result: 418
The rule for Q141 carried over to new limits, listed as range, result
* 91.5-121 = 400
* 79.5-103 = 397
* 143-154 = 468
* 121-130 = 421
